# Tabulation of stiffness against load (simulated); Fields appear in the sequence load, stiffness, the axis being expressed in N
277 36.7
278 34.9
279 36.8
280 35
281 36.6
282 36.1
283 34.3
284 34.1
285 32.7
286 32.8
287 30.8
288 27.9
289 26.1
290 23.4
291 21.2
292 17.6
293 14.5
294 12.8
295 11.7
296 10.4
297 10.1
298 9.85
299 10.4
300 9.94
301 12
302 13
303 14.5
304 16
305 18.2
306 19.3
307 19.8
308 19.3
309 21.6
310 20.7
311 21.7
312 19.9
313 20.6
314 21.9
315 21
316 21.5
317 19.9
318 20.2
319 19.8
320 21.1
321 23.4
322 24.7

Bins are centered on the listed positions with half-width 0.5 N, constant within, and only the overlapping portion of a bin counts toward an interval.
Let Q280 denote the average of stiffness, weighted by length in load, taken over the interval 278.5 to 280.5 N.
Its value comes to 35.9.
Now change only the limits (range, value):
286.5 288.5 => 29.4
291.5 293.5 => 16.1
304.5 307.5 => 19.1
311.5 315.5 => 20.9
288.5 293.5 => 20.6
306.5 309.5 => 20.2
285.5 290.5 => 28.2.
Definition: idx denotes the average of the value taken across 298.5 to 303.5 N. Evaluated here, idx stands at 12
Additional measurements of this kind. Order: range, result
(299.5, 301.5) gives 11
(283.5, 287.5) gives 32.6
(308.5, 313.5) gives 20.9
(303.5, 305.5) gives 17.1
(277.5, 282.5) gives 35.9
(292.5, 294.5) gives 13.7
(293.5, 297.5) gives 11.3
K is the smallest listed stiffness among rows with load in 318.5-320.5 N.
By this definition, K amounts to 19.8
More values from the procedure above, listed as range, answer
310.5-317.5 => 19.9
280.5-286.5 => 32.7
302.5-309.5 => 14.5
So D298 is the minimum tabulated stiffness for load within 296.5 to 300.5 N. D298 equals 9.85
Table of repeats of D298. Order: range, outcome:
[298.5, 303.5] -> 9.94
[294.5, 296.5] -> 10.4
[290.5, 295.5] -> 11.7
